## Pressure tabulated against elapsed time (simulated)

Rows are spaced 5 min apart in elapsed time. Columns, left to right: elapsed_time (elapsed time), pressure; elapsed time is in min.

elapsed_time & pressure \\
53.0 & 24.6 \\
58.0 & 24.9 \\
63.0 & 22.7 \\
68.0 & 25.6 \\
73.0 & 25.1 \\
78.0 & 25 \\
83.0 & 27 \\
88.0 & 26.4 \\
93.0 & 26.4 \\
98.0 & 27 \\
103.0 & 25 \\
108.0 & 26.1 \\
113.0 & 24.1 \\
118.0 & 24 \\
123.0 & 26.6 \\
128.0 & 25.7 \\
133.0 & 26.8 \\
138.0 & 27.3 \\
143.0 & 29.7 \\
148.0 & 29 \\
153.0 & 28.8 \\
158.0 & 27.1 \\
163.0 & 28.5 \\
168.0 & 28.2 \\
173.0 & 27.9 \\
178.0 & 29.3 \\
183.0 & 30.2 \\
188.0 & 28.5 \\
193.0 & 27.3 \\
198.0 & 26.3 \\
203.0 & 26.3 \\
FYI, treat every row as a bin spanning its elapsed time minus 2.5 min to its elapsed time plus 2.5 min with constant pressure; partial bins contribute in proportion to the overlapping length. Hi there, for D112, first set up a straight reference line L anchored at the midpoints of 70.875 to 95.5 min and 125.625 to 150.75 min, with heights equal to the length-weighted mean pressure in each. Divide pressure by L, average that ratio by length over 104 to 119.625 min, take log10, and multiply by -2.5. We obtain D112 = 0.09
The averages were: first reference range 26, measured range 24.8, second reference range 27.7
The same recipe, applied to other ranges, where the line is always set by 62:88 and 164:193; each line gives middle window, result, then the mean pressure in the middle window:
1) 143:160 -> -0.03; 28.5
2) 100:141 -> 0.04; 25.8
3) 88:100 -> -0.03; 26.6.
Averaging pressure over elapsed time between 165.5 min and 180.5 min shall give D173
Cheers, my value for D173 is 28.5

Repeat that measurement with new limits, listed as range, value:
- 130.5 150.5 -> 28.2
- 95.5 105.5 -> 26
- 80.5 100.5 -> 26.7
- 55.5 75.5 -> 24.6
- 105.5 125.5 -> 25.2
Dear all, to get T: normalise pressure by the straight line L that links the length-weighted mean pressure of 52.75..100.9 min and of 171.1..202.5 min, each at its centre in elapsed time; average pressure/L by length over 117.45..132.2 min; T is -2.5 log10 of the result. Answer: 0.04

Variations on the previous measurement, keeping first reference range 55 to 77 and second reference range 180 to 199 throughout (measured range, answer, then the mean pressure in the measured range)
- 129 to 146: -0.04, 27.8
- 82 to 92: -0.06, 26.6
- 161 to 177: -0.03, 28.3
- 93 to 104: -0.03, 26.2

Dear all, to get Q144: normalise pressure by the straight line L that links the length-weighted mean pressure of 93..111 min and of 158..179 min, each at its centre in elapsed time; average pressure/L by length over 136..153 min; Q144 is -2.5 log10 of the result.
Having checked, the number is -0.05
